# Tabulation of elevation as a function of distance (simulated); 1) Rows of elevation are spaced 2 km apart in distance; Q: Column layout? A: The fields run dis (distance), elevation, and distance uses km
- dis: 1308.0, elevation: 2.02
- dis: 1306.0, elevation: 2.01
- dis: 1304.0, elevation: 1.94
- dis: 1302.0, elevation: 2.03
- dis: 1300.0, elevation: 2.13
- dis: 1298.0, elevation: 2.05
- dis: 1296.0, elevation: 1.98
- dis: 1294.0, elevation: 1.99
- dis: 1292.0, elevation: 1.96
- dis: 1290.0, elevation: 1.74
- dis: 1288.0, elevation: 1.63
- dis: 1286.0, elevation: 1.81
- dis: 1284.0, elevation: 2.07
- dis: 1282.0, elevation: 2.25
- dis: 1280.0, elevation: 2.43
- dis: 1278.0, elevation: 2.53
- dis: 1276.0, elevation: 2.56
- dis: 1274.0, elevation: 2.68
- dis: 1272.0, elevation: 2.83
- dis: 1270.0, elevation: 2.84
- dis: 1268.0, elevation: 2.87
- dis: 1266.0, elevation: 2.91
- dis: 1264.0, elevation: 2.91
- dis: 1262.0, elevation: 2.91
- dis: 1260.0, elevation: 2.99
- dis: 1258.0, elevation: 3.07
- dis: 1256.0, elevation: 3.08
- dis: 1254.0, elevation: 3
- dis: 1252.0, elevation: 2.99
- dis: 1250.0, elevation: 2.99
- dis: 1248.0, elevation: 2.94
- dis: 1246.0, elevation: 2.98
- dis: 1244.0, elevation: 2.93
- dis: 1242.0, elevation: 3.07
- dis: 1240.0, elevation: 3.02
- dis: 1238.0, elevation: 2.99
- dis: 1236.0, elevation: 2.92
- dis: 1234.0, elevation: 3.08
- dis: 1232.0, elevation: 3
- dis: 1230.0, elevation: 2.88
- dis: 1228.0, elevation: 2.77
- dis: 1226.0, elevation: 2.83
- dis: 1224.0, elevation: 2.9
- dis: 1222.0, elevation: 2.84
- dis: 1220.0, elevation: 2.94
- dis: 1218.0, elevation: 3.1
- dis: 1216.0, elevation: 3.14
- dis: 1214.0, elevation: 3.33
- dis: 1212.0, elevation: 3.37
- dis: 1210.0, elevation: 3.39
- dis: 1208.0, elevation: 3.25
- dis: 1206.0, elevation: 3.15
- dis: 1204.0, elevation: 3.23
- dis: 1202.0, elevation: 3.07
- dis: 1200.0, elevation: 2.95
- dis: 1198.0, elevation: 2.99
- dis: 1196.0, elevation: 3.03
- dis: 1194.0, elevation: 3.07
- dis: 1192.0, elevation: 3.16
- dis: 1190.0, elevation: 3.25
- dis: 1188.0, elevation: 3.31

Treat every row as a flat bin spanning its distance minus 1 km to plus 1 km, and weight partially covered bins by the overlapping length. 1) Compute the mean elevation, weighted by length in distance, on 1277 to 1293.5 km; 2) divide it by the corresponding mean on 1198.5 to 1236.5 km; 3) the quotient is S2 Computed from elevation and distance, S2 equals 0.7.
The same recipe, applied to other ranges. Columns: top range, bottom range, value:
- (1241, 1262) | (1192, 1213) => 0.95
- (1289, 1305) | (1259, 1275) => 0.69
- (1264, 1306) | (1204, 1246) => 0.75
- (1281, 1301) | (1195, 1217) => 0.62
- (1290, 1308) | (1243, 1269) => 0.67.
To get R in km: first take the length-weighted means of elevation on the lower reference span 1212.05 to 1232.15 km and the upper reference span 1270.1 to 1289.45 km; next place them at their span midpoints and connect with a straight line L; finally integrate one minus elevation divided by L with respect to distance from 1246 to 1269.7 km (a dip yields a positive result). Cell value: -3.6 km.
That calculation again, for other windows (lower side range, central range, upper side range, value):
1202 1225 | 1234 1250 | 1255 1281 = -0.07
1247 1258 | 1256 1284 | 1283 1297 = -2.92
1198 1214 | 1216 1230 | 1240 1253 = 0.88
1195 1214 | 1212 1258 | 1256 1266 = 0.99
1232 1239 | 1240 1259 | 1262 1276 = -0.53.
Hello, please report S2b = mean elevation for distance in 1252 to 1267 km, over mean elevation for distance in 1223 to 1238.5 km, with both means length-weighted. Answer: 1.02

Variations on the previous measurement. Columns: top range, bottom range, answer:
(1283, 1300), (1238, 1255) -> 0.64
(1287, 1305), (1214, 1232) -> 0.66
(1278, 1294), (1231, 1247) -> 0.67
